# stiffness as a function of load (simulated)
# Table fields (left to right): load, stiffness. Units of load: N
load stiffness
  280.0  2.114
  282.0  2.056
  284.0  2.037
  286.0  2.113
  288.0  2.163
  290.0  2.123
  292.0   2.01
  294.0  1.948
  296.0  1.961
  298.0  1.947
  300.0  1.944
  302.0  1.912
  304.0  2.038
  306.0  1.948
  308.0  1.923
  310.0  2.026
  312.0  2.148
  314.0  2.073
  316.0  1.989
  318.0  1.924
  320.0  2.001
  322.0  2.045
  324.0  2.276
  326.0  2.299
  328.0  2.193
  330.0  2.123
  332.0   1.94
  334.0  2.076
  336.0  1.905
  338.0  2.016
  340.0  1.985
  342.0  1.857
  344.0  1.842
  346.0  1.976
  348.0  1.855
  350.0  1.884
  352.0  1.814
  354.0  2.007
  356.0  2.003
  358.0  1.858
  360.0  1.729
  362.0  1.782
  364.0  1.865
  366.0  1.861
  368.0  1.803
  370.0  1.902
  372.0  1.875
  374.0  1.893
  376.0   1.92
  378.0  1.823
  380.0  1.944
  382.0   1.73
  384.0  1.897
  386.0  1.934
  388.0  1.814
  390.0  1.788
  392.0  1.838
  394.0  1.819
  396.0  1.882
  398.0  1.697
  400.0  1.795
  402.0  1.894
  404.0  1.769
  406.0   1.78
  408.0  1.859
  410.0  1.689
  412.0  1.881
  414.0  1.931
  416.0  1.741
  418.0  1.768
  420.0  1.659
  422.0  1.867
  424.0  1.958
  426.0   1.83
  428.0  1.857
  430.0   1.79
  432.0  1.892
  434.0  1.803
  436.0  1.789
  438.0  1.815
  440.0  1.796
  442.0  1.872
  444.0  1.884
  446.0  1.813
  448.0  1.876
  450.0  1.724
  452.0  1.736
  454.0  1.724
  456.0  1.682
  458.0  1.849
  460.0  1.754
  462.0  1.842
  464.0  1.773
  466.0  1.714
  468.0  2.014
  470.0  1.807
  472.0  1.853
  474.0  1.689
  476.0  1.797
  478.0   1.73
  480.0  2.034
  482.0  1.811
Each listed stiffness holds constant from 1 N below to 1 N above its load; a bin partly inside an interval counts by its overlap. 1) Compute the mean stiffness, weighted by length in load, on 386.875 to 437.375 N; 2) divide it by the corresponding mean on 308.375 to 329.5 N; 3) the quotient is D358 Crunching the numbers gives 0.87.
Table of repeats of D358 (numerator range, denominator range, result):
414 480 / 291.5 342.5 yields 0.89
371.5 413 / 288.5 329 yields 0.90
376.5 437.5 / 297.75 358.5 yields 0.91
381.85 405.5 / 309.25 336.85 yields 0.88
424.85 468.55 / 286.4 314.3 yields 0.90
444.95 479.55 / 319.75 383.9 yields 0.92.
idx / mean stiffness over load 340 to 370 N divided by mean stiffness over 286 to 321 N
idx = 0.93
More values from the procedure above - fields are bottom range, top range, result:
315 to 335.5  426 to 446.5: 0.88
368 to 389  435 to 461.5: 0.96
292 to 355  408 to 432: 0.91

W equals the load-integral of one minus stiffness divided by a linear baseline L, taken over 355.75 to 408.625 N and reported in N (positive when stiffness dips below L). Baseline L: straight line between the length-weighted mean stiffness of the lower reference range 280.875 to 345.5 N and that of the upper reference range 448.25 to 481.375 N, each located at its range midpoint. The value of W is 2.2 N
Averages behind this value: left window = 2.03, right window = 1.8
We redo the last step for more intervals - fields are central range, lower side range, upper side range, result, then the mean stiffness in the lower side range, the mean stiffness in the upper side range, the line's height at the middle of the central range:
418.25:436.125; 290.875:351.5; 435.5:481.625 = 0.2 N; 2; 1.81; 1.85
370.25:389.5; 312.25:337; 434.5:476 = 0.9 N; 2.07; 1.8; 1.96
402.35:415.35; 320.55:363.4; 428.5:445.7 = 0.4 N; 1.97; 1.83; 1.87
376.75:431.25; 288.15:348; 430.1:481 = 1.8 N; 2.01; 1.81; 1.89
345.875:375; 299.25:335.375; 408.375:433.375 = 1.2 N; 2.05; 1.82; 1.95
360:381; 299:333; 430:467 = 0.9 N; 2.05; 1.8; 1.94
